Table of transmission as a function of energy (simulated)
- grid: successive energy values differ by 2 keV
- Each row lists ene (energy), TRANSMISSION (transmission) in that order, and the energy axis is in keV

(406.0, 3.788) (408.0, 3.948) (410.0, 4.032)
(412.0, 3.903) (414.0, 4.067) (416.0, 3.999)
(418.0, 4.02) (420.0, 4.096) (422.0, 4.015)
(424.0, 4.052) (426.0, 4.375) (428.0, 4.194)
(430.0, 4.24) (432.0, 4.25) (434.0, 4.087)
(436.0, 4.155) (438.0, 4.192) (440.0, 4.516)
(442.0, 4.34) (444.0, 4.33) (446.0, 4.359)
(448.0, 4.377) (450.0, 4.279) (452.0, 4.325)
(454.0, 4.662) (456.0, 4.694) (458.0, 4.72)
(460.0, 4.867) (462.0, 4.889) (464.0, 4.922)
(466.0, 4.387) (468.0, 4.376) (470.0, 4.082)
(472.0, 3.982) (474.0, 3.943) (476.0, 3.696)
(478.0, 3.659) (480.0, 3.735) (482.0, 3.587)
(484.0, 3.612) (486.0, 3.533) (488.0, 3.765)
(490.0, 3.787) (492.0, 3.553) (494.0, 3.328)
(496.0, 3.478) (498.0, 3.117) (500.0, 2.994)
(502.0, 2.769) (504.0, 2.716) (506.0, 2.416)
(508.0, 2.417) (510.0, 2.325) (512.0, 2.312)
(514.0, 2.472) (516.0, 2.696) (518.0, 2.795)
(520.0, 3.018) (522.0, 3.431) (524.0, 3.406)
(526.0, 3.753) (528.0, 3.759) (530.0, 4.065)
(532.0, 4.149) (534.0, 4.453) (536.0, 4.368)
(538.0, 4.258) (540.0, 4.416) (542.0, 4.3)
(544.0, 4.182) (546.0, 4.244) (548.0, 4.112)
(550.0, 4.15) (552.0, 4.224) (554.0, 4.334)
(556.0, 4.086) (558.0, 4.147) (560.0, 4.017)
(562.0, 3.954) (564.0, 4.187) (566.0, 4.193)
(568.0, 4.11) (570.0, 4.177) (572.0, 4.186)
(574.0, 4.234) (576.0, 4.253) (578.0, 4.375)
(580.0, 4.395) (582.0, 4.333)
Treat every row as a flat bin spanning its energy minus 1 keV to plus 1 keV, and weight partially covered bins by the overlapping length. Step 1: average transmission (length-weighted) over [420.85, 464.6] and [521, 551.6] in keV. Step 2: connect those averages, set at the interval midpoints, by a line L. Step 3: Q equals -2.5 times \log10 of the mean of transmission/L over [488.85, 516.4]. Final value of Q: 0.40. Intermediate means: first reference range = 4.4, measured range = 2.89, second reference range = 4.07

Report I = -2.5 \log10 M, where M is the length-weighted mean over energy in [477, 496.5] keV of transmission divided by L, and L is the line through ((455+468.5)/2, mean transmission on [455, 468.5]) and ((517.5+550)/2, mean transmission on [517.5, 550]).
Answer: 0.23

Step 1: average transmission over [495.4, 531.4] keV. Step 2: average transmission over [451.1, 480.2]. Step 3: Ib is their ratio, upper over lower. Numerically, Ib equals 0.69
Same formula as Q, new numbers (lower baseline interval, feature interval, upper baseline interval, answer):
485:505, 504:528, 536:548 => 0.30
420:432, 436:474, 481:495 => -0.14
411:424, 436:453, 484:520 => -0.17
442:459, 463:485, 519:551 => 0.09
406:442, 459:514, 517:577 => 0.15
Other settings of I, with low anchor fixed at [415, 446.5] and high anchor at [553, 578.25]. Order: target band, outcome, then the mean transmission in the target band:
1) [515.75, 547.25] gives 0.09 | 3.86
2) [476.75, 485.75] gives 0.15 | 3.64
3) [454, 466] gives -0.14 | 4.77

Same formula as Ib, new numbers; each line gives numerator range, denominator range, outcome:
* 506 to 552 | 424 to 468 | 0.81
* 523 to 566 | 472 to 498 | 1.14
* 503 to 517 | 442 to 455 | 0.57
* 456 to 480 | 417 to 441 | 1.03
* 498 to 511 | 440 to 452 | 0.61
